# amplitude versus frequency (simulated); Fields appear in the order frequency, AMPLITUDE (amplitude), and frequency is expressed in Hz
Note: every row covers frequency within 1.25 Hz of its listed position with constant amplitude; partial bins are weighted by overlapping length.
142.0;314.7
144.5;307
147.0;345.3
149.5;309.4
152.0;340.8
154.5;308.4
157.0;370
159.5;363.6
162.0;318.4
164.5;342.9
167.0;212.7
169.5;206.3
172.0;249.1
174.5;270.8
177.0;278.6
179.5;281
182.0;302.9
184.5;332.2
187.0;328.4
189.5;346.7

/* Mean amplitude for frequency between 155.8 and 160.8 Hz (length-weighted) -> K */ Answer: 366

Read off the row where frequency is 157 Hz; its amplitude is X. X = 370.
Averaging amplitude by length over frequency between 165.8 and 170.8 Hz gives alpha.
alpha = 210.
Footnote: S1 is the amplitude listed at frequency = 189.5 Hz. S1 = 346.7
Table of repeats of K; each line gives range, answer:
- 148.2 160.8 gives 338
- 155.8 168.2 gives 322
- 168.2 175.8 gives 242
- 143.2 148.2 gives 326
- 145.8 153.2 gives 332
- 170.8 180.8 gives 270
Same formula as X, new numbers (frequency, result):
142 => 314.7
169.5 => 206.3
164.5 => 342.9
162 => 318.4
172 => 249.1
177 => 278.6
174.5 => 270.8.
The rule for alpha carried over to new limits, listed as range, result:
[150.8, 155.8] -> 325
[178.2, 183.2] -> 292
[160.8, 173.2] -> 266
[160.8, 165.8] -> 330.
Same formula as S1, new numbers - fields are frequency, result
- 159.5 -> 363.6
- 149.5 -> 309.4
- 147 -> 345.3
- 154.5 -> 308.4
